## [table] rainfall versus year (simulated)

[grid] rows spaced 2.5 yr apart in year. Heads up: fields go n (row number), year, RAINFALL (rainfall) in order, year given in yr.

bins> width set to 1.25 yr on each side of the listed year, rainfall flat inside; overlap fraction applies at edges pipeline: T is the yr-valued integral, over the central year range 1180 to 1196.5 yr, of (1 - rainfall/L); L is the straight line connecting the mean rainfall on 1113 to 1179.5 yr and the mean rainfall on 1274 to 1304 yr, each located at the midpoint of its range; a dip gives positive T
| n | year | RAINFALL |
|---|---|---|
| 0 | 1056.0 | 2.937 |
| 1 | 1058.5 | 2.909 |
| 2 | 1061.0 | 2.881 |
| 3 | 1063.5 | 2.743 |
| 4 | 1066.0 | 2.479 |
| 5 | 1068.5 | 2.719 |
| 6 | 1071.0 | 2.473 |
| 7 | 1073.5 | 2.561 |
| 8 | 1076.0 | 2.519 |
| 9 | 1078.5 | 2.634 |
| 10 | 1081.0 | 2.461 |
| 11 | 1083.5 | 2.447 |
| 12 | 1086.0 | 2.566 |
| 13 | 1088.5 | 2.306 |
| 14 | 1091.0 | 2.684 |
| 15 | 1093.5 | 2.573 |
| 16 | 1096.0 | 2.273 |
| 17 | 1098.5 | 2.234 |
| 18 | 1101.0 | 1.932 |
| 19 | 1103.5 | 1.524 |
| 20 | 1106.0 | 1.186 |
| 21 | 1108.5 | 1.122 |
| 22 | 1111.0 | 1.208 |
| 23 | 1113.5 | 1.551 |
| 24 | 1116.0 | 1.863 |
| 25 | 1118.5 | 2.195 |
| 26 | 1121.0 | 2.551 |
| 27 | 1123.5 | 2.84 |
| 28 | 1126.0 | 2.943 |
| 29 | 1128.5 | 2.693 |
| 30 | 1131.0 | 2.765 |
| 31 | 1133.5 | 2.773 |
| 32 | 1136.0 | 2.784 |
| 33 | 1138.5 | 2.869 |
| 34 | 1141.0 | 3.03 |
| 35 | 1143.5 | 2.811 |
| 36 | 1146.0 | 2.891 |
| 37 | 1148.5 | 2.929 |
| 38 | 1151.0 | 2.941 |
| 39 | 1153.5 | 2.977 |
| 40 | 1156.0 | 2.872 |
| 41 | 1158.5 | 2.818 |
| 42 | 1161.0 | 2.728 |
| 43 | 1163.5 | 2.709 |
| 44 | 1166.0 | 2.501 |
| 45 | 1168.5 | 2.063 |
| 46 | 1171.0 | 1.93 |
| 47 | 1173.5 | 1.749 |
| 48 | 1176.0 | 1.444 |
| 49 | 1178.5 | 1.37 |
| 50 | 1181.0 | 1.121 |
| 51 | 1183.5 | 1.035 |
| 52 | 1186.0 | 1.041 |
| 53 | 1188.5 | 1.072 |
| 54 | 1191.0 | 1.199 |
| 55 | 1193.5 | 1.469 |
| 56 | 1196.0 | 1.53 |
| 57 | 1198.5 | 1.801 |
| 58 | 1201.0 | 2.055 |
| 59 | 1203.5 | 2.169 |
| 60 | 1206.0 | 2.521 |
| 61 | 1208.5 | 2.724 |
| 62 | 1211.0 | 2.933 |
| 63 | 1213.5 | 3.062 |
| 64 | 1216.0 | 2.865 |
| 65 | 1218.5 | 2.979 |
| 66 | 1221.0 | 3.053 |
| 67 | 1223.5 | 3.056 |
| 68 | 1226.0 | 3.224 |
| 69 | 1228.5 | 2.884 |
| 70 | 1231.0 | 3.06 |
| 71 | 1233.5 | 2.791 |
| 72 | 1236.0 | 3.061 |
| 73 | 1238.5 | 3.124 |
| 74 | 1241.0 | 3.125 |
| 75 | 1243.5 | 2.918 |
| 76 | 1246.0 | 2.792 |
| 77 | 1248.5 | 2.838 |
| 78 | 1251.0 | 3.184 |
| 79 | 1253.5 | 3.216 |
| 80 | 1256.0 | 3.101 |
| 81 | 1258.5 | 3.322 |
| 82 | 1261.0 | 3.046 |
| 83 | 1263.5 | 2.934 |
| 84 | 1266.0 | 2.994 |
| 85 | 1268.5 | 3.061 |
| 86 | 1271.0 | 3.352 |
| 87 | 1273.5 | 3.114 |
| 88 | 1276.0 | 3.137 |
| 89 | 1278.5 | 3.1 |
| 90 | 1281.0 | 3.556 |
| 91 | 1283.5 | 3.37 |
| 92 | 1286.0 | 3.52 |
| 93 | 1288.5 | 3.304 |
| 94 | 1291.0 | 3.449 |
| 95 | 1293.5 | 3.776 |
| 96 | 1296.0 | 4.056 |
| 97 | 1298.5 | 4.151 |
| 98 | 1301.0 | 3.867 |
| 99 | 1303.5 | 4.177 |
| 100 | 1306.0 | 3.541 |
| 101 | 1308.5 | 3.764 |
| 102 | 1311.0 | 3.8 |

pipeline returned 9.55 yr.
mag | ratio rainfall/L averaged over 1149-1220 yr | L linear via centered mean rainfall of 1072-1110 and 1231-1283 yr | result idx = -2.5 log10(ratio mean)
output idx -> 0.25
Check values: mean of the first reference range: 2.2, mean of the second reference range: 3.09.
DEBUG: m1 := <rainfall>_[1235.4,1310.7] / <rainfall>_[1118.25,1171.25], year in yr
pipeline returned 1.22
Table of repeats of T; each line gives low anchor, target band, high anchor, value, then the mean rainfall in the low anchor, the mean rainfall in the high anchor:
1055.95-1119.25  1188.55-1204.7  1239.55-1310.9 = 6.9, 2.26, 3.36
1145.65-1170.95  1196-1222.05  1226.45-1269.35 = 3.0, 2.7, 3.03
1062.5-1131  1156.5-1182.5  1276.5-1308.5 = 6.7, 2.28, 3.65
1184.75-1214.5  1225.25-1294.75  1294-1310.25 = -1.7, 1.96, 3.92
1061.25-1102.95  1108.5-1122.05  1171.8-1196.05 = 1.8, 2.47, 1.3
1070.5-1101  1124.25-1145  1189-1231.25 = -3.2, 2.46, 2.47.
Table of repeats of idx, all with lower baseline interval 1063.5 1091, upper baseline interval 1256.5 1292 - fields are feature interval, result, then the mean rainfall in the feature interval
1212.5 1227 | 0.000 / 3.04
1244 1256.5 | 0.046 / 3.02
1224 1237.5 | 0.023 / 3.01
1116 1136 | 0.029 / 2.64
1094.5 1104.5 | 0.280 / 2.02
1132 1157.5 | -0.044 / 2.89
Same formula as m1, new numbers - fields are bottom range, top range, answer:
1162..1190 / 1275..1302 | 2.17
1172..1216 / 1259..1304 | 1.89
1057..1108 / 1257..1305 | 1.44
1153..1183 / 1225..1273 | 1.43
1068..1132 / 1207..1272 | 1.34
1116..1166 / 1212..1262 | 1.10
